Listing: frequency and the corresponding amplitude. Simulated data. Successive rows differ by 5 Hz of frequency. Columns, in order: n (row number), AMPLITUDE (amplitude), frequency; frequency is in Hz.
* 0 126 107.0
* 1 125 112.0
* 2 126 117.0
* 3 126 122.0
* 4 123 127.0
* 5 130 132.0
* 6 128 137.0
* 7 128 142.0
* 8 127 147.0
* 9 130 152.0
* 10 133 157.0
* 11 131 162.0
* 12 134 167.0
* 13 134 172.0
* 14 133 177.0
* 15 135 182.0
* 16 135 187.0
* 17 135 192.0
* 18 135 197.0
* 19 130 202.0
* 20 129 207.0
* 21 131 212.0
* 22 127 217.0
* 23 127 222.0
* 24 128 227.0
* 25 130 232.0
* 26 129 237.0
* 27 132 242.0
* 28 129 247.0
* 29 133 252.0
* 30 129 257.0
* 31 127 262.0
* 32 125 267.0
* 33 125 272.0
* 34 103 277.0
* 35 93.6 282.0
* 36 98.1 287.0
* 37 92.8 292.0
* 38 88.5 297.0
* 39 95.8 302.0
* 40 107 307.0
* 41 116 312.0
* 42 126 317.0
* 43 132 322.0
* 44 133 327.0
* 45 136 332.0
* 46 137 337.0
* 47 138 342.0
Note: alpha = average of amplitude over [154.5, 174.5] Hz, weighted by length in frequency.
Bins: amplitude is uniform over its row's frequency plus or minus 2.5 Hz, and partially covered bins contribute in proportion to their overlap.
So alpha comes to 133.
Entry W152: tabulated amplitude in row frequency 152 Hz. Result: 130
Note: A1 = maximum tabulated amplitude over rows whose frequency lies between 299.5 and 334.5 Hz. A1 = 136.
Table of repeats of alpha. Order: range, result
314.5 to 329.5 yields 130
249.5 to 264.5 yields 130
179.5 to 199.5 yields 135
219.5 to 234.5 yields 128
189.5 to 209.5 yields 132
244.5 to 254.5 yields 131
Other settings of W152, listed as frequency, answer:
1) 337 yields 137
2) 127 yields 123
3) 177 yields 133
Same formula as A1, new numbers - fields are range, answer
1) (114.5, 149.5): 130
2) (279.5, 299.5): 98.1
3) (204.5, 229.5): 131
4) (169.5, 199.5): 135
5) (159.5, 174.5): 134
